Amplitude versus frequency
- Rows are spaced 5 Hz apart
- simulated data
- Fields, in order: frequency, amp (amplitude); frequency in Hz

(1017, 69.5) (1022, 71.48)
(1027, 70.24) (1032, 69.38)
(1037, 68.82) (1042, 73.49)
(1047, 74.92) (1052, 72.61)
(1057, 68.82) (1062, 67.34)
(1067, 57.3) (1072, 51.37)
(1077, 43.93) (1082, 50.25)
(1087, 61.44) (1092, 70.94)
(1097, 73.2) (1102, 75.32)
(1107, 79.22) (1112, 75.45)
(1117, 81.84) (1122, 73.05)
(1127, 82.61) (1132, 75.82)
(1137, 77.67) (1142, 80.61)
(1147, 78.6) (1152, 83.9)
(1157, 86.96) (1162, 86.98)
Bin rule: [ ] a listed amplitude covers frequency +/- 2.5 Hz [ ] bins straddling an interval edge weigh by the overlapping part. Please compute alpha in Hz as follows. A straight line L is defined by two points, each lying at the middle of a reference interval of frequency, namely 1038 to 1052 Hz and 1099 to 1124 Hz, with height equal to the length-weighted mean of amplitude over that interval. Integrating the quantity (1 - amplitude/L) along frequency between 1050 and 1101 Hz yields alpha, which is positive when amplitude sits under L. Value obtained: 8.8 Hz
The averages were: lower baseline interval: 73.3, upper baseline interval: 77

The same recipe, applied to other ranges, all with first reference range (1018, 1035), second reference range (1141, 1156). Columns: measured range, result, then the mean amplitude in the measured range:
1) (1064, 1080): 5.0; 51.4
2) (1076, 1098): 4.6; 60.1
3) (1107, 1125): 0.3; 77.3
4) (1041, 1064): 0.4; 71.4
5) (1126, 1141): 0.3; 78.5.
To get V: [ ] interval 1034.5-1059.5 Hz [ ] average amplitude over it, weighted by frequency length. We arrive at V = 71.7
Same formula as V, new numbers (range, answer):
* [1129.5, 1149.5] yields 78.2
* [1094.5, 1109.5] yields 75.9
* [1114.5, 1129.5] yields 79.2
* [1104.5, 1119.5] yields 78.8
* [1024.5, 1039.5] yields 69.5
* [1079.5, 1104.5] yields 66.2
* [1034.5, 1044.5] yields 71.2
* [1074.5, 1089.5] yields 51.9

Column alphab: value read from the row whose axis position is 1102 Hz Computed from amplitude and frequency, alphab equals 75.32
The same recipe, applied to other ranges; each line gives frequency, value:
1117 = 81.84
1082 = 50.25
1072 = 51.37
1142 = 80.61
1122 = 73.05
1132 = 75.82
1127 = 82.61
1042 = 73.49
